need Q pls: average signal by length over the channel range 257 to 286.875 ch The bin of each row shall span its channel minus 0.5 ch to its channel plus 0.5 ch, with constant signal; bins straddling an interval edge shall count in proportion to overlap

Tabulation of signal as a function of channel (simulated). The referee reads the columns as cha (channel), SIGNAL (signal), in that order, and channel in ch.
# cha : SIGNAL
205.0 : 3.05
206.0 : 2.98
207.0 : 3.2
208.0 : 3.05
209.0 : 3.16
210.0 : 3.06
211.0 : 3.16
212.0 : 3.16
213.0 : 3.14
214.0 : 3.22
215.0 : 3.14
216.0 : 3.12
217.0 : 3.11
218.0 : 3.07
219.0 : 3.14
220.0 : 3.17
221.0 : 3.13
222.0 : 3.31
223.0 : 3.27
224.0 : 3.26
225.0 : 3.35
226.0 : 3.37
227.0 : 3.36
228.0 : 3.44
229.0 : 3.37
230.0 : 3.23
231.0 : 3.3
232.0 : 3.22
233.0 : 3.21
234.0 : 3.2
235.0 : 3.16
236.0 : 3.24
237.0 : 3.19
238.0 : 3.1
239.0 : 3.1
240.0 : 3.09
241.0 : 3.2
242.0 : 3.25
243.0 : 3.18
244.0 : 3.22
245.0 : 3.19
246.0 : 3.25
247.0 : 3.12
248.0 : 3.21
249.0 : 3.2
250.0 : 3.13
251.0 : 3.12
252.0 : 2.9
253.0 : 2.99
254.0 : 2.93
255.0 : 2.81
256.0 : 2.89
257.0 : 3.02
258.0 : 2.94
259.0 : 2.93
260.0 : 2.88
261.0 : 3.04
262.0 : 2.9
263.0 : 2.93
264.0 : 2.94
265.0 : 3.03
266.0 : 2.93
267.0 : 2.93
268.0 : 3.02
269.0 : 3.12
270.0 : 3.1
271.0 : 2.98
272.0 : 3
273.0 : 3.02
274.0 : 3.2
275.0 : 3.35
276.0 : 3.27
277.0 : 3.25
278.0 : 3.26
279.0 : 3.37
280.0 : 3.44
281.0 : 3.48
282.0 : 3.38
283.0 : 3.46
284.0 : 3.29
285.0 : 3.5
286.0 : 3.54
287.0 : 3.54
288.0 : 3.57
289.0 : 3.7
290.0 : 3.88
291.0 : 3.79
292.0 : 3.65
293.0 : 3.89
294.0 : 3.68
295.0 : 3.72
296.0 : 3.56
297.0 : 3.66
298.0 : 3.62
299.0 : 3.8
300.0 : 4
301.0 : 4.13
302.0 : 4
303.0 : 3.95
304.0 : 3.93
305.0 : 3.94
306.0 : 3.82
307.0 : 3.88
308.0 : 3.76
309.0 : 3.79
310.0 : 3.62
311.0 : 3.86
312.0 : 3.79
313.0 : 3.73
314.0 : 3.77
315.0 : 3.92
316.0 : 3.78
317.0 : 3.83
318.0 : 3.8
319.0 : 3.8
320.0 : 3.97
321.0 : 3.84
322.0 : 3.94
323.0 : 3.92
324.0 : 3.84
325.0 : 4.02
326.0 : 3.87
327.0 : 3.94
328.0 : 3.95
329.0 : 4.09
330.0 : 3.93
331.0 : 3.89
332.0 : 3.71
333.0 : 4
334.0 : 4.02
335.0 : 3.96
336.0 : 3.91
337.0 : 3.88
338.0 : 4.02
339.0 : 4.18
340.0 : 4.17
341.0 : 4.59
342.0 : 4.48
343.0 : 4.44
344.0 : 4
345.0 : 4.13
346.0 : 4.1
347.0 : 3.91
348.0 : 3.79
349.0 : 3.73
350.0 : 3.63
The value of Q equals 3.16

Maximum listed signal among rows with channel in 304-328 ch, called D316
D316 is 4.02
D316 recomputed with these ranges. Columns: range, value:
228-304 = 4.13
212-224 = 3.31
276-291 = 3.88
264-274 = 3.2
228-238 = 3.44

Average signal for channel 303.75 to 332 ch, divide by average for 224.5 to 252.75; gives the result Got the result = 1.2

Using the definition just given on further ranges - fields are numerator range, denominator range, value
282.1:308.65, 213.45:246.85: 1.16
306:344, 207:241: 1.23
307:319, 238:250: 1.19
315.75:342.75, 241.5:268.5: 1.31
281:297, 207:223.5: 1.14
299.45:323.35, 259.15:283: 1.24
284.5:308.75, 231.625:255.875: 1.21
